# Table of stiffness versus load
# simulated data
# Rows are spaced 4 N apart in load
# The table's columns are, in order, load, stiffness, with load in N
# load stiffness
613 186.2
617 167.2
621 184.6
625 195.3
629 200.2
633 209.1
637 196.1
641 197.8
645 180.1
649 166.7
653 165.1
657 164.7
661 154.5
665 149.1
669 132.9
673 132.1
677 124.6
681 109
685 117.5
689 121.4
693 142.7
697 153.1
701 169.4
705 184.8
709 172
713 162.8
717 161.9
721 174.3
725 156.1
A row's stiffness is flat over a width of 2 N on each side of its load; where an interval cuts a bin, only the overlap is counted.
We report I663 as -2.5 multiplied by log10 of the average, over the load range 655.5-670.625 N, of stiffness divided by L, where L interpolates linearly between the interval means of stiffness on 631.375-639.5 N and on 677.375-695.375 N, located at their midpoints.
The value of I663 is 0.066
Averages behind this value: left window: 202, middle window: 150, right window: 123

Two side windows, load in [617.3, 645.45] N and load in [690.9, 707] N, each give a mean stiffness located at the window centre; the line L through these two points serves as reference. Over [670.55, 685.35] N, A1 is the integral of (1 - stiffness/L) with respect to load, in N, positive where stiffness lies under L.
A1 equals 4.4 N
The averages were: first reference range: 194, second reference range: 162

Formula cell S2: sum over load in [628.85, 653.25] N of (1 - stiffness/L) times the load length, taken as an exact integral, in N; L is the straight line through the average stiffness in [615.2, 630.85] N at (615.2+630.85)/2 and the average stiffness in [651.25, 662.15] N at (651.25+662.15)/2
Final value -2.1 N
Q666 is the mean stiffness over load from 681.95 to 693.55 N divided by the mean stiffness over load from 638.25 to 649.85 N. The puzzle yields 0.7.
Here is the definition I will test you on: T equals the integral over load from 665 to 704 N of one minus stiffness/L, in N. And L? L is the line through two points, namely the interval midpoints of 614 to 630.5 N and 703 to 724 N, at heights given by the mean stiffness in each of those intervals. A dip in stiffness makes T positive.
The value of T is 8.8 N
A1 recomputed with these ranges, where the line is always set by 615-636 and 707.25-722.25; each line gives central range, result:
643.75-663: 1.92 N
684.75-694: 2.49 N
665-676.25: 2.81 N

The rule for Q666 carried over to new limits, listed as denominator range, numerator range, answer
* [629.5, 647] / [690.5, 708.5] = 0.83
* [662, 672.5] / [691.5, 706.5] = 1.15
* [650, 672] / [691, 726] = 1.07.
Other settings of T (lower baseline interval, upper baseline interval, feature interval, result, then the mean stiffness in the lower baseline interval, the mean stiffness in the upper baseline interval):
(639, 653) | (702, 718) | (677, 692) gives 4.76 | 179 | 171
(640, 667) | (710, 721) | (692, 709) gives 0.11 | 167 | 165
